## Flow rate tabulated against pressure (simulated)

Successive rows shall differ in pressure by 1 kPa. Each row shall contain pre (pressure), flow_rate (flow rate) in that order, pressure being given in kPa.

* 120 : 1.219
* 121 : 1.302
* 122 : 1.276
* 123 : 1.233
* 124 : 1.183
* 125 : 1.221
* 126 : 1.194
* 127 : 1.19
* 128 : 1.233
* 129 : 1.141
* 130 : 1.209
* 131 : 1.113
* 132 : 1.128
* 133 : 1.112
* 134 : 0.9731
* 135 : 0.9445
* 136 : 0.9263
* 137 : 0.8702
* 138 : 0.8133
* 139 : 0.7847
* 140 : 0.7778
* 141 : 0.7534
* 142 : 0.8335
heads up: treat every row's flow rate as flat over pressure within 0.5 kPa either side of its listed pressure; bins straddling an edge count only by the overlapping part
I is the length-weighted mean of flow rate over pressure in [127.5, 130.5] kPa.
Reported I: 1.19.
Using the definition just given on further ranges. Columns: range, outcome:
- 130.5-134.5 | 1.08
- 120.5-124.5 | 1.25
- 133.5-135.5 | 0.959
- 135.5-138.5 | 0.87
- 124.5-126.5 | 1.21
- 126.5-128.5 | 1.21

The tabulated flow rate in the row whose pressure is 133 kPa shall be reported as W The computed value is 1.112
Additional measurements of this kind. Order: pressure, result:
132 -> 1.128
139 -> 0.7847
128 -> 1.233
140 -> 0.7778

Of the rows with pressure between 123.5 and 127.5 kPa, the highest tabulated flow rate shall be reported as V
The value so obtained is 1.221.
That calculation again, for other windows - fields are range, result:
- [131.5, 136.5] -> 1.128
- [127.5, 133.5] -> 1.233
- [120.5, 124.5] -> 1.302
